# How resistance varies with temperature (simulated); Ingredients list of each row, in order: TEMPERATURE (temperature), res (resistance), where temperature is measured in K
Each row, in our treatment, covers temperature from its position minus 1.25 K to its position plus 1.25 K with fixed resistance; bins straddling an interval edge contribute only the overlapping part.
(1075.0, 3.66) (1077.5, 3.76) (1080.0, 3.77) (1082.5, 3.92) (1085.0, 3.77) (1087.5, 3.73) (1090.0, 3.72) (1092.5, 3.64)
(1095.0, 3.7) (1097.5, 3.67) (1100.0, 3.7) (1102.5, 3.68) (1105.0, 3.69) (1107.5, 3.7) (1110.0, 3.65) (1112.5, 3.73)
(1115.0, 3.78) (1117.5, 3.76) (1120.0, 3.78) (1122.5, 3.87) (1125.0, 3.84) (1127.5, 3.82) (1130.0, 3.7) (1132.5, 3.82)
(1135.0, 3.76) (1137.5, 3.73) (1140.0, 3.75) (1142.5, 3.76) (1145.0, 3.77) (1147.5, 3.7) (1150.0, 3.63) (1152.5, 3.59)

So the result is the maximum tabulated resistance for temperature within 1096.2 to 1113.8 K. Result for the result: 3.73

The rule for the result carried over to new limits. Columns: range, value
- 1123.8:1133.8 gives 3.84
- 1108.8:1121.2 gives 3.78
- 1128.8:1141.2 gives 3.82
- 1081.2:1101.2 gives 3.92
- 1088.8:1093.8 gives 3.72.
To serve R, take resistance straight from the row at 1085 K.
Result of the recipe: 3.77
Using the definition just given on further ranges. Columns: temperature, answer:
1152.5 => 3.59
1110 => 3.65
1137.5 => 3.73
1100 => 3.7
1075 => 3.66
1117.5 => 3.76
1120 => 3.78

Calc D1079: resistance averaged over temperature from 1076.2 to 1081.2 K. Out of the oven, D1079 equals 3.76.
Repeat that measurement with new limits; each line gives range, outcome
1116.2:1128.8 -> 3.81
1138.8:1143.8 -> 3.76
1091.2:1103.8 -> 3.68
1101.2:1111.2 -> 3.68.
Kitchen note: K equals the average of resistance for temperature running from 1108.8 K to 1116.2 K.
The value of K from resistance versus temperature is 3.72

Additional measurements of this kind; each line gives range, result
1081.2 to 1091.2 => 3.79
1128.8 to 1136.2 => 3.76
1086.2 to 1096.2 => 3.7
